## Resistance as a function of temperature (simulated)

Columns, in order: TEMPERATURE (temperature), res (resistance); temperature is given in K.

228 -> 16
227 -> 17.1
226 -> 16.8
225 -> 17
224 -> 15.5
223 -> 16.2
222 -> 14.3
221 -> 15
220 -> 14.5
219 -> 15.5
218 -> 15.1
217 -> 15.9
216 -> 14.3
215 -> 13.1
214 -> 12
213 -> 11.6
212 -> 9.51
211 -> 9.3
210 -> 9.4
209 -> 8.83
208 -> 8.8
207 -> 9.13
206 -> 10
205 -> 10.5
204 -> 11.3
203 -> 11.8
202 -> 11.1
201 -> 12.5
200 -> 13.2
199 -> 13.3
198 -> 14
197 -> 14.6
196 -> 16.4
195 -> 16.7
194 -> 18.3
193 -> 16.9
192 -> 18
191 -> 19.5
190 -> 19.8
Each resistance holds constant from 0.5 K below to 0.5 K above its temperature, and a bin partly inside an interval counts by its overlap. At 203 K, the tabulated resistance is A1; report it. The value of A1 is 11.8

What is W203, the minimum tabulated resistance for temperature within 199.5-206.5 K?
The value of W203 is 10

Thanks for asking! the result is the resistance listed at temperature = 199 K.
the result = 13.3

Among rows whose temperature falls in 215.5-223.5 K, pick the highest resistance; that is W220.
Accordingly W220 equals 16.2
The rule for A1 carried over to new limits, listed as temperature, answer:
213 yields 11.6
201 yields 12.5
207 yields 9.13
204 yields 11.3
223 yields 16.2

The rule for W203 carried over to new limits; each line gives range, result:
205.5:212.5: 8.8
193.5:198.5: 14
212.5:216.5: 11.6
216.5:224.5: 14.3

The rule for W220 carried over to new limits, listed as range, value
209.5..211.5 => 9.4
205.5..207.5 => 10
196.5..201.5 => 14.6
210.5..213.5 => 11.6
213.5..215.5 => 13.1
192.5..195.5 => 18.3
